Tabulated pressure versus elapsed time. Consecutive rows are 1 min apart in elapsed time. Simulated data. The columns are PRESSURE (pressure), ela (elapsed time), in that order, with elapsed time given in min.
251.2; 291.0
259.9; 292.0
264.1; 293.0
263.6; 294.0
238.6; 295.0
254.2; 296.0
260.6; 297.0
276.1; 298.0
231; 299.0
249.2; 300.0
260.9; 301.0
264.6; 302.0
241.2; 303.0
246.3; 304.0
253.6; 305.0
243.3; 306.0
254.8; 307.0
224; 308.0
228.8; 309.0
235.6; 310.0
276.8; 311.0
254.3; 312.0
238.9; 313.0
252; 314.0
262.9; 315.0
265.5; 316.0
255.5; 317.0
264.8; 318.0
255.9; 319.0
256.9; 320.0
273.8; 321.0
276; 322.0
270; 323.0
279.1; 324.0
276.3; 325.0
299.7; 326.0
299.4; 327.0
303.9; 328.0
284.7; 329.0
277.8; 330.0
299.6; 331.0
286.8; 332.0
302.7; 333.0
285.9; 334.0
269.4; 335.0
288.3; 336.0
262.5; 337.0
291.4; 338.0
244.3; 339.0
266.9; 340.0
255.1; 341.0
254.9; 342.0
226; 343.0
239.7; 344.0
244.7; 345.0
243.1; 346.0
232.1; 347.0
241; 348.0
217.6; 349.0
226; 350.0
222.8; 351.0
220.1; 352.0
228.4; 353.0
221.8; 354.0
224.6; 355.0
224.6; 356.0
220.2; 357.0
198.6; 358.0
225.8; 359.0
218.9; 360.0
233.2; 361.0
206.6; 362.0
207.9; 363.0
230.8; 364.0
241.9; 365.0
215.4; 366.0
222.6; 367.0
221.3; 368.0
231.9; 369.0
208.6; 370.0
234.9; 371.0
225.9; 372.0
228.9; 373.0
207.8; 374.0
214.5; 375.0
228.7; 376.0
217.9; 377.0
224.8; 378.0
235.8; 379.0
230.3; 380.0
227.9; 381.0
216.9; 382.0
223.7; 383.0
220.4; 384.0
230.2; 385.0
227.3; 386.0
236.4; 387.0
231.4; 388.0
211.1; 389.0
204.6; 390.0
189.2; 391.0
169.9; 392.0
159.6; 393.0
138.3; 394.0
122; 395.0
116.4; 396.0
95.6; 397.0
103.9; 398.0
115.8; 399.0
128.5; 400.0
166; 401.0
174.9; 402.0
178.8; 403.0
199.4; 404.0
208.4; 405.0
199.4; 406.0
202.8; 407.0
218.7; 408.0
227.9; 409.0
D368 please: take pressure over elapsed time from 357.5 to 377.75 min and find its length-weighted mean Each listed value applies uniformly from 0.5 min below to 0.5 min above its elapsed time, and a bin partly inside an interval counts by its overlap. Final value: 221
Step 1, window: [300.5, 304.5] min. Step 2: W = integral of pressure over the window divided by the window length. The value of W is 253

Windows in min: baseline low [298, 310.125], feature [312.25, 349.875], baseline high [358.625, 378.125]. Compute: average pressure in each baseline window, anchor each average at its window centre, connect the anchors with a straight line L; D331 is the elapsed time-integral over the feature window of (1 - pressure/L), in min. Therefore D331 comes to -4.7 min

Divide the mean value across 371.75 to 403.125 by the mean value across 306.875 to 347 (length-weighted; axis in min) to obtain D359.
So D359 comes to 0.7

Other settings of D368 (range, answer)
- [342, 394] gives 221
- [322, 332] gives 287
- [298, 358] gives 256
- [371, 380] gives 224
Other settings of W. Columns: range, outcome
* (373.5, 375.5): 211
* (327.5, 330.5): 289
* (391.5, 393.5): 165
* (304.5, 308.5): 244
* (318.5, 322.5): 266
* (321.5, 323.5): 273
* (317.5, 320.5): 259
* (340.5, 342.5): 255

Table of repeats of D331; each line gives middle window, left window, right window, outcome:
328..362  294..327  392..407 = -4.8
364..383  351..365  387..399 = -3.0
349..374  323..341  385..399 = 0.4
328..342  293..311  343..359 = -2.6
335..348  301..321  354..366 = -1.2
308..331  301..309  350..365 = -2.7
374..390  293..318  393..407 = -5.0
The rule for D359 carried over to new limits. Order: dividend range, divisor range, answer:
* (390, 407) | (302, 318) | 0.63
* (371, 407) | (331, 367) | 0.80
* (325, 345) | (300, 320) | 1.09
